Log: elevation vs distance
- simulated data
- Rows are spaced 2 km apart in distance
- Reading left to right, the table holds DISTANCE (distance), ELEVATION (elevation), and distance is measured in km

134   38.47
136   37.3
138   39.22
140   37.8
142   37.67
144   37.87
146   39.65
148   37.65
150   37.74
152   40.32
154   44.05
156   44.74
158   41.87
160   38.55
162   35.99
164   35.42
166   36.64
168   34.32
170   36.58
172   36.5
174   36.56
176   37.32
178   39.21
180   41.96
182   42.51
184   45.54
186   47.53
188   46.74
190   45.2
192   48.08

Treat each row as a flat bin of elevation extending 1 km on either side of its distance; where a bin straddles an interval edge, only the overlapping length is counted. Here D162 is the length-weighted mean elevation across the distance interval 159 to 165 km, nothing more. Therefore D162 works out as 36.7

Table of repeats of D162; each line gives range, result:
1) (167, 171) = 35.5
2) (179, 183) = 42.2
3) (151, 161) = 41.9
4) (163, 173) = 35.9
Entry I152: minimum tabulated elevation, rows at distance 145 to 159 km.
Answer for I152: 37.65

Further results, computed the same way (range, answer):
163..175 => 34.32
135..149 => 37.3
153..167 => 35.42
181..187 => 42.51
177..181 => 39.21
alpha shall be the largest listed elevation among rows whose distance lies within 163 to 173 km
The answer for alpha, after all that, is 36.64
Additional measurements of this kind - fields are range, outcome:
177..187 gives 47.53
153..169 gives 44.74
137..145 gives 39.22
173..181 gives 41.96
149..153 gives 40.32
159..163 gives 38.55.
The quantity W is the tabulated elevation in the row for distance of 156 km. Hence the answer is 44.74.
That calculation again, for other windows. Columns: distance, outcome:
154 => 44.05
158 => 41.87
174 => 36.56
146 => 39.65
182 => 42.51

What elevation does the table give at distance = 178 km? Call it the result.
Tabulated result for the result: 39.21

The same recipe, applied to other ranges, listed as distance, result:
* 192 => 48.08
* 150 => 37.74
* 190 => 45.2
